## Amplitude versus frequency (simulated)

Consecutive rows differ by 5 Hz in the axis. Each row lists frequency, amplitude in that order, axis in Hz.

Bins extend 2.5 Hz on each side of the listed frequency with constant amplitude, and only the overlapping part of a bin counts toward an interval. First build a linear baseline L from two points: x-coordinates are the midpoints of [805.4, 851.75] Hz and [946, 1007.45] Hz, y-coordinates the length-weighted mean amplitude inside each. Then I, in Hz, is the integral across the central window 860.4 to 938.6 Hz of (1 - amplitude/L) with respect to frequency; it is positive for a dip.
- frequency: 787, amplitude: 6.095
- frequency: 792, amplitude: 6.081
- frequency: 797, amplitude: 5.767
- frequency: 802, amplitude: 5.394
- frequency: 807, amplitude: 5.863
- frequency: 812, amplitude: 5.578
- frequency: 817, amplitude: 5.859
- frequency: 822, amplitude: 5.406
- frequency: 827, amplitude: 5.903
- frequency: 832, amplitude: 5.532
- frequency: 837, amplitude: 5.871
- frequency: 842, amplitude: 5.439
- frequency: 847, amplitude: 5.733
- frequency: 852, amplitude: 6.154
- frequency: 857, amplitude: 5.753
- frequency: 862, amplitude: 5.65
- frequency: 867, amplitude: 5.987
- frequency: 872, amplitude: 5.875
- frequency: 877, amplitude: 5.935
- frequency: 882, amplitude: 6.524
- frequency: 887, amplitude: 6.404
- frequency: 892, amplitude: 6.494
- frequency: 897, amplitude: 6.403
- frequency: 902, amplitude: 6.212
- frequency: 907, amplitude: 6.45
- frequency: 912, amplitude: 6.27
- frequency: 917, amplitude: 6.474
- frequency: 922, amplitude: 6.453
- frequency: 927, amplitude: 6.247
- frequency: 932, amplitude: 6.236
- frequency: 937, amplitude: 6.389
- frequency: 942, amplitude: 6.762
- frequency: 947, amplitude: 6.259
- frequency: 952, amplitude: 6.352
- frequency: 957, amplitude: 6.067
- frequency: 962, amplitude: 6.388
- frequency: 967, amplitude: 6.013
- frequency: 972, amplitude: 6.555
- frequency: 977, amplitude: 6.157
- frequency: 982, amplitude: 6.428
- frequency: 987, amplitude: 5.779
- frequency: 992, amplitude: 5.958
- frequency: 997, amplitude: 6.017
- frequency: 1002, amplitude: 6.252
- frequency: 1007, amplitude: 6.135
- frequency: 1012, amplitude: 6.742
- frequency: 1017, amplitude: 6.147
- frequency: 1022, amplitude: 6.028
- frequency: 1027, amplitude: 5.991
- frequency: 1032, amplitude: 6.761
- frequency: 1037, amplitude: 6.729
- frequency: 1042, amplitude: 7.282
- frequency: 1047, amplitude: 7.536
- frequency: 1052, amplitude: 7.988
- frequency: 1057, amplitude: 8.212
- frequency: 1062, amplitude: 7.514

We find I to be -4.2 Hz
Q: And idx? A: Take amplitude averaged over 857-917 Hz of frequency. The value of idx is 6.19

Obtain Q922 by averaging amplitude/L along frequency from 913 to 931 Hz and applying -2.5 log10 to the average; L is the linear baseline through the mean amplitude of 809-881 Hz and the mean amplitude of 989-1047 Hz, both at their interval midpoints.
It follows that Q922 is -0.05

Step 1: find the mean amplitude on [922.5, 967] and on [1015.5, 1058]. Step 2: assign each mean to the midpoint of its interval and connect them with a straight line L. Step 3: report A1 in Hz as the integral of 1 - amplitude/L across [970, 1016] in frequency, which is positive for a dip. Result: 3.0 Hz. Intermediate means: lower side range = 6.32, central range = 6.22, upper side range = 6.94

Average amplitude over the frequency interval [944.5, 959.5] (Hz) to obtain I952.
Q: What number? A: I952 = 6.23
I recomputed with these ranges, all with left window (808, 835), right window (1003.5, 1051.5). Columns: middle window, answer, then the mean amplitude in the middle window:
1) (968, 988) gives 0.5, 6.25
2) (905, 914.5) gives -0.4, 6.36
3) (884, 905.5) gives -1.3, 6.38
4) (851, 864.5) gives 0.1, 5.82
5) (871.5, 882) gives -0.2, 6.06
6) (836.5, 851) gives 0.2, 5.7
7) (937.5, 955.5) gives -0.5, 6.43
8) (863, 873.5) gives 0.0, 5.9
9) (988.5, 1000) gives 0.9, 5.98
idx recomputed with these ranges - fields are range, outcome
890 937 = 6.36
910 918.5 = 6.37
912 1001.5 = 6.27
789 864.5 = 5.73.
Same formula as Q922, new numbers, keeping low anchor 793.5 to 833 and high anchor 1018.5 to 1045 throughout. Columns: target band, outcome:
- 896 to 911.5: -0.052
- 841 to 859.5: 0.006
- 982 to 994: 0.071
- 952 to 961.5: 0.008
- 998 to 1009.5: 0.048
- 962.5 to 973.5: 0.004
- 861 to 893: -0.035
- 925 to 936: -0.019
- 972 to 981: 0.004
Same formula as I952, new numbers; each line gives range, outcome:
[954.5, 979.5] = 6.24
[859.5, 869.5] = 5.82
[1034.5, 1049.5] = 7.18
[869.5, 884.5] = 6.11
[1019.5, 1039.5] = 6.38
